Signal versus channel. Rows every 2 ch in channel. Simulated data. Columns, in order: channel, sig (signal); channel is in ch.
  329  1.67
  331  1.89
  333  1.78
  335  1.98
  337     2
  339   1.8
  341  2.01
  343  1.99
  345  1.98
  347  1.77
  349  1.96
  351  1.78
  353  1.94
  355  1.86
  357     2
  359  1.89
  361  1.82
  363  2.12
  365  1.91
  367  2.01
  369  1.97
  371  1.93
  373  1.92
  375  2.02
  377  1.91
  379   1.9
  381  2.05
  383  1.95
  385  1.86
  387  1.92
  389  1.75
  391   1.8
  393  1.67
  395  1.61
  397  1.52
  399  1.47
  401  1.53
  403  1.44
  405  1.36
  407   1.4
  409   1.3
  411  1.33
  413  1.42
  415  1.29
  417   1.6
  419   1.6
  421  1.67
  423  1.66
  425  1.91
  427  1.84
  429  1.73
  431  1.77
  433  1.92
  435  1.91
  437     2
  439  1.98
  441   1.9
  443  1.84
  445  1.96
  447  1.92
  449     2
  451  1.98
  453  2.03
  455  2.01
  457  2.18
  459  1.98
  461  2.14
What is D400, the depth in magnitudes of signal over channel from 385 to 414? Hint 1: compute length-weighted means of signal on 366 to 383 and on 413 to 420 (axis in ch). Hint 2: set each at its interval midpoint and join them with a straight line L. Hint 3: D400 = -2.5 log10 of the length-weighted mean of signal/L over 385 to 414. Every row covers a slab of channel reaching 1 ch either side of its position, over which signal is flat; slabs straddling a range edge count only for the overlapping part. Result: 0.091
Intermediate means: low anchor 1.96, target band 1.55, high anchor 1.49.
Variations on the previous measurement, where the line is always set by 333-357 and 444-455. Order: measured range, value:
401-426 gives 0.290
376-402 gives 0.104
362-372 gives -0.034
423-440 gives 0.057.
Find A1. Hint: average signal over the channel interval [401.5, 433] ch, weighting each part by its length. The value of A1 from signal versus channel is 1.57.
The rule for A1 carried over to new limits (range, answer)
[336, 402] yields 1.87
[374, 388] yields 1.94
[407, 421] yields 1.44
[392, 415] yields 1.45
